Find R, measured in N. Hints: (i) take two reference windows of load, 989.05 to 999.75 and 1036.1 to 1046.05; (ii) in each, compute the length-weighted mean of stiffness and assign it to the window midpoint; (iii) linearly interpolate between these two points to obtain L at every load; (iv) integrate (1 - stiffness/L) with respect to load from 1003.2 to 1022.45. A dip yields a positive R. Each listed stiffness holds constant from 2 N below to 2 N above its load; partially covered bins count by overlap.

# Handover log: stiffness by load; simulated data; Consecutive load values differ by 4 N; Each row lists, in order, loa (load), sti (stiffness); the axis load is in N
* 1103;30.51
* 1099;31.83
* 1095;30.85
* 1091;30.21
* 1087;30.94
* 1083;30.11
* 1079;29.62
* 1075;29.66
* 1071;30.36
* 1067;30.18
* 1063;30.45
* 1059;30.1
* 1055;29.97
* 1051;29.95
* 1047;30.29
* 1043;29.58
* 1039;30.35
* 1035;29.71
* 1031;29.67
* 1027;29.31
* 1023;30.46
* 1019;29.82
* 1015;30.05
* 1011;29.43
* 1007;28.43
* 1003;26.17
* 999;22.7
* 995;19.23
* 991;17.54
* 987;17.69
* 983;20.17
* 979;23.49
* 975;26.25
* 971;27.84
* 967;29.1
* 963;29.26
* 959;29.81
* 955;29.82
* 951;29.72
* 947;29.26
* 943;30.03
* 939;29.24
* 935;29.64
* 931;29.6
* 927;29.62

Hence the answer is -4.6 N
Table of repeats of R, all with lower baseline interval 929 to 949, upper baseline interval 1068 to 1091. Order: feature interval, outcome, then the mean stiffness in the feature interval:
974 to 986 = 2.9 N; 22.6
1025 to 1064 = 0.1 N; 29.9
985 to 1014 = 6.4 N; 23.3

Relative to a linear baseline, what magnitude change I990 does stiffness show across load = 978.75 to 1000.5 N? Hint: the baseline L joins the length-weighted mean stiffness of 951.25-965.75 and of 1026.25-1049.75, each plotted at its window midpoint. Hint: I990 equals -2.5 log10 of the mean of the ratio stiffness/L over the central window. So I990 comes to 0.44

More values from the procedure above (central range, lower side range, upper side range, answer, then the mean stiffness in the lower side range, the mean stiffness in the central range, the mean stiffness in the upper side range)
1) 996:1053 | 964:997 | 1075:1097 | -0.11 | 22.9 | 28.8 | 30.3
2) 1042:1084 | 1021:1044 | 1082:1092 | 0.01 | 29.9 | 30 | 30.5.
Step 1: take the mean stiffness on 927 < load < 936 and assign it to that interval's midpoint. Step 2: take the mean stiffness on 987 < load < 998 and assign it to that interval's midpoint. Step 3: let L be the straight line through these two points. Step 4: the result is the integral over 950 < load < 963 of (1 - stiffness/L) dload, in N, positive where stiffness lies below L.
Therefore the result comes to -2.4 N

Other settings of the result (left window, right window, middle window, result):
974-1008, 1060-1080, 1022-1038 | -2.30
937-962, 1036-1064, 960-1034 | 9.47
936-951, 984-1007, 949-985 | -1.91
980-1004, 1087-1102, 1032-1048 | -2.89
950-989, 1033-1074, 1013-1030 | -0.76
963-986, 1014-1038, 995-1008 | 1.50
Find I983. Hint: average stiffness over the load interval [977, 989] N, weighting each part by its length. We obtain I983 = 20.4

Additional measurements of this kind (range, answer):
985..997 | 18.2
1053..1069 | 30.2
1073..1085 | 29.8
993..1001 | 21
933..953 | 29.6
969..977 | 27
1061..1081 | 30.1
